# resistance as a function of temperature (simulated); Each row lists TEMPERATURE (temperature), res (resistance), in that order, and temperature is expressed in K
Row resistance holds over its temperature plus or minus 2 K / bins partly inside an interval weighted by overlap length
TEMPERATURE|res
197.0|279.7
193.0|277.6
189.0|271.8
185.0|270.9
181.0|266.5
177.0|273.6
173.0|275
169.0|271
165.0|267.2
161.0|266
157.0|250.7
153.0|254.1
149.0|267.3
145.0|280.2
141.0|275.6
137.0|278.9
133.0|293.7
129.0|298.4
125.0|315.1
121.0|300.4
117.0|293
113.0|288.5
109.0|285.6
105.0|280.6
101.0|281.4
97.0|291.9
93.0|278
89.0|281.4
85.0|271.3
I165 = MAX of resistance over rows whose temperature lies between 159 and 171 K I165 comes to 271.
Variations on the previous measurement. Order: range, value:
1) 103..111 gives 285.6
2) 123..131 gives 315.1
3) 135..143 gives 278.9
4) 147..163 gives 267.3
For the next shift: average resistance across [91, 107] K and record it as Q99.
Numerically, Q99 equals 283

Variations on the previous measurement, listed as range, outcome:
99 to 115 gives 284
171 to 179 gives 274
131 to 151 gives 279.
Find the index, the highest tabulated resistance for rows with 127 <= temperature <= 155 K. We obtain 298.4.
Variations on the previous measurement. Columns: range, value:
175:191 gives 273.6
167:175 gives 275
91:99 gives 291.9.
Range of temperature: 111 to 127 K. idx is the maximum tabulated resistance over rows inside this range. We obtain 315.1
